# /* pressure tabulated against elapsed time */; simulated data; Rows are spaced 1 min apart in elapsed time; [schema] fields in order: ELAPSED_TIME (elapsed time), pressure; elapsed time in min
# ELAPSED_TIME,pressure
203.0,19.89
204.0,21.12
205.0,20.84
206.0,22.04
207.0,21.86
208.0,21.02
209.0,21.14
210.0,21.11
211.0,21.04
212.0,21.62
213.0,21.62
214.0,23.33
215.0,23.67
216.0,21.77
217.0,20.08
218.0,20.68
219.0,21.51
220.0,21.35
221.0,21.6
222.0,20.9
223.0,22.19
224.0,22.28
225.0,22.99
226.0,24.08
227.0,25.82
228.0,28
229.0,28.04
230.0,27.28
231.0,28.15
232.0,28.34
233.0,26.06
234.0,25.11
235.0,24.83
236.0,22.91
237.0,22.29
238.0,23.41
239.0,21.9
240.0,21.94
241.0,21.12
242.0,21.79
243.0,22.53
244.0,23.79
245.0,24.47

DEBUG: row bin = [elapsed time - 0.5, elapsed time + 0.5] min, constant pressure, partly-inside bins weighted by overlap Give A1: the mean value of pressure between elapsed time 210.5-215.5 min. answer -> 22.3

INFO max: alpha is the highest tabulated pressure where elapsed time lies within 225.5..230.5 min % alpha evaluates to 28.04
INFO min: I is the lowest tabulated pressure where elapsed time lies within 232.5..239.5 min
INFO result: 21.9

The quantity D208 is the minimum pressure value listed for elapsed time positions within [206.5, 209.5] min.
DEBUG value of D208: 21.02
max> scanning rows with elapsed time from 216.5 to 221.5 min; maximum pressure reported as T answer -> 21.6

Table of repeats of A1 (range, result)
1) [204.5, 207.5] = 21.6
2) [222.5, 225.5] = 22.5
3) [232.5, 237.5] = 24.2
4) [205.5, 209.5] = 21.5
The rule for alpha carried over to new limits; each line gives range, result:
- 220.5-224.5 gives 22.28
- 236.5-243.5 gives 23.41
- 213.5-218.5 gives 23.67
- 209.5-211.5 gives 21.11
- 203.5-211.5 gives 22.04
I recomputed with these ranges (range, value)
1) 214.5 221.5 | 20.08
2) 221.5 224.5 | 20.9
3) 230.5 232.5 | 28.15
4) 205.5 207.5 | 21.86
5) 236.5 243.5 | 21.12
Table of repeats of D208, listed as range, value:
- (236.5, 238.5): 22.29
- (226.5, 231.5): 25.82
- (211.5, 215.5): 21.62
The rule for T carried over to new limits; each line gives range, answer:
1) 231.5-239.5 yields 28.34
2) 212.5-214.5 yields 23.33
